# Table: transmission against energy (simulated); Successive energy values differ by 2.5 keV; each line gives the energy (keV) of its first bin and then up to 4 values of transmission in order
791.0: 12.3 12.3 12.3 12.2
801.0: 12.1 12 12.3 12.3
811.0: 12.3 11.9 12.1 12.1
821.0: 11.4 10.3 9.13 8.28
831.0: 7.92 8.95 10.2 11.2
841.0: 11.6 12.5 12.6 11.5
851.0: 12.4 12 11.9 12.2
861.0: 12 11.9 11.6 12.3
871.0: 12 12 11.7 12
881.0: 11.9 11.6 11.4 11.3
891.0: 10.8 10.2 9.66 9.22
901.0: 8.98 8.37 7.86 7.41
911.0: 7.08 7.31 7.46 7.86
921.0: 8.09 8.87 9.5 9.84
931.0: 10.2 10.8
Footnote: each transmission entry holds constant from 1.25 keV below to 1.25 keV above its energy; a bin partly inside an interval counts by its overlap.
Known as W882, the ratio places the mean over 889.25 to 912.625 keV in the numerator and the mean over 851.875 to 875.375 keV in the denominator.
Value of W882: 0.74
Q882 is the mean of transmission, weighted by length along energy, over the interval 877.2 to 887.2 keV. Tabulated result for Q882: 11.7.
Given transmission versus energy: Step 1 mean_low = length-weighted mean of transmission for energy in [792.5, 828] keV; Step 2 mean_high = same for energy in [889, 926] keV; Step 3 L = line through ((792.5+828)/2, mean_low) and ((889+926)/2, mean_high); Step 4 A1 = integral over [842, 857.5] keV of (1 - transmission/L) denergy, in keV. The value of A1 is -2.5 keV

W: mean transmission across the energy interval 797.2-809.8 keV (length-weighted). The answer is 12.2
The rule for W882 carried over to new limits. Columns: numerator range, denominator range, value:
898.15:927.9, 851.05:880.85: 0.68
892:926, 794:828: 0.72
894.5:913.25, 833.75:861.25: 0.71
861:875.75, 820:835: 1.28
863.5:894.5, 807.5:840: 1.09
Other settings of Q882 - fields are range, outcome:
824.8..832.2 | 8.44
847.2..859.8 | 12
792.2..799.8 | 12.3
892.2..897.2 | 9.94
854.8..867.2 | 11.9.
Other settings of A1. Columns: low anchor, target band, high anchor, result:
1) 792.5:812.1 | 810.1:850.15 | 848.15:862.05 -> 4.12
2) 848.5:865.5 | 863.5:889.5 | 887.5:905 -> -2.20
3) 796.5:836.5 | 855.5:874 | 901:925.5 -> -4.93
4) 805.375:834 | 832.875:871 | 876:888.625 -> -1.61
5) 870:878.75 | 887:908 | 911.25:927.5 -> 1.08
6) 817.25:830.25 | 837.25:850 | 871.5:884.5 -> -1.32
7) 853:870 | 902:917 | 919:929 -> 3.16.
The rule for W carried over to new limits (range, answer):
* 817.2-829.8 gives 10.2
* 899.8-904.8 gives 8.66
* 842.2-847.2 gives 12.5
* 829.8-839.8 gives 9.59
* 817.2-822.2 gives 11.8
